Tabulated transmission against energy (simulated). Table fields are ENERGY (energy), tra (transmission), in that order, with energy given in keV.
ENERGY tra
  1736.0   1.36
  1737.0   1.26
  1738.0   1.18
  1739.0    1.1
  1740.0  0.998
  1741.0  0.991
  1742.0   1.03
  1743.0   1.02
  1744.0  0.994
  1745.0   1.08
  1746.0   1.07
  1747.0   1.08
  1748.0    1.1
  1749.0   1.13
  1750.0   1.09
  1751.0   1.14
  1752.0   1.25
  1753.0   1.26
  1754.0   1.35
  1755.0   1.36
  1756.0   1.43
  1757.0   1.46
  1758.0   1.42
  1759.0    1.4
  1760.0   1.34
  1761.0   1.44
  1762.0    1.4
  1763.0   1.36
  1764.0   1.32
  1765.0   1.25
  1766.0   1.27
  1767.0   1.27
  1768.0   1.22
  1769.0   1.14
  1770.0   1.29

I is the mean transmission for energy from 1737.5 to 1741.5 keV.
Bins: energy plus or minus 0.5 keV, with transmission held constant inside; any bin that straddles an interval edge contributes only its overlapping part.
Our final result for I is 1.07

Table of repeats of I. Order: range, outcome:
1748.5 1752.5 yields 1.15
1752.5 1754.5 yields 1.31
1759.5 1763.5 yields 1.39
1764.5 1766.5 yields 1.26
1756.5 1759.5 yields 1.43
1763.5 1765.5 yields 1.29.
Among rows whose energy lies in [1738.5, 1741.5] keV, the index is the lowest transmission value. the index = 0.991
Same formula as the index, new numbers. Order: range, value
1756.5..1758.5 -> 1.42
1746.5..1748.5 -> 1.08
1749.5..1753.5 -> 1.09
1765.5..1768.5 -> 1.22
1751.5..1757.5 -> 1.25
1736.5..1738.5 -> 1.18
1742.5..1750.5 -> 0.994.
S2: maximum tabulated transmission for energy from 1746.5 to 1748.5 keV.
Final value 1.1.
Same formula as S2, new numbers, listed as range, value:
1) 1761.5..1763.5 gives 1.4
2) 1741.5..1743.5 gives 1.03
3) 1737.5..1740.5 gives 1.18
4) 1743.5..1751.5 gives 1.14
